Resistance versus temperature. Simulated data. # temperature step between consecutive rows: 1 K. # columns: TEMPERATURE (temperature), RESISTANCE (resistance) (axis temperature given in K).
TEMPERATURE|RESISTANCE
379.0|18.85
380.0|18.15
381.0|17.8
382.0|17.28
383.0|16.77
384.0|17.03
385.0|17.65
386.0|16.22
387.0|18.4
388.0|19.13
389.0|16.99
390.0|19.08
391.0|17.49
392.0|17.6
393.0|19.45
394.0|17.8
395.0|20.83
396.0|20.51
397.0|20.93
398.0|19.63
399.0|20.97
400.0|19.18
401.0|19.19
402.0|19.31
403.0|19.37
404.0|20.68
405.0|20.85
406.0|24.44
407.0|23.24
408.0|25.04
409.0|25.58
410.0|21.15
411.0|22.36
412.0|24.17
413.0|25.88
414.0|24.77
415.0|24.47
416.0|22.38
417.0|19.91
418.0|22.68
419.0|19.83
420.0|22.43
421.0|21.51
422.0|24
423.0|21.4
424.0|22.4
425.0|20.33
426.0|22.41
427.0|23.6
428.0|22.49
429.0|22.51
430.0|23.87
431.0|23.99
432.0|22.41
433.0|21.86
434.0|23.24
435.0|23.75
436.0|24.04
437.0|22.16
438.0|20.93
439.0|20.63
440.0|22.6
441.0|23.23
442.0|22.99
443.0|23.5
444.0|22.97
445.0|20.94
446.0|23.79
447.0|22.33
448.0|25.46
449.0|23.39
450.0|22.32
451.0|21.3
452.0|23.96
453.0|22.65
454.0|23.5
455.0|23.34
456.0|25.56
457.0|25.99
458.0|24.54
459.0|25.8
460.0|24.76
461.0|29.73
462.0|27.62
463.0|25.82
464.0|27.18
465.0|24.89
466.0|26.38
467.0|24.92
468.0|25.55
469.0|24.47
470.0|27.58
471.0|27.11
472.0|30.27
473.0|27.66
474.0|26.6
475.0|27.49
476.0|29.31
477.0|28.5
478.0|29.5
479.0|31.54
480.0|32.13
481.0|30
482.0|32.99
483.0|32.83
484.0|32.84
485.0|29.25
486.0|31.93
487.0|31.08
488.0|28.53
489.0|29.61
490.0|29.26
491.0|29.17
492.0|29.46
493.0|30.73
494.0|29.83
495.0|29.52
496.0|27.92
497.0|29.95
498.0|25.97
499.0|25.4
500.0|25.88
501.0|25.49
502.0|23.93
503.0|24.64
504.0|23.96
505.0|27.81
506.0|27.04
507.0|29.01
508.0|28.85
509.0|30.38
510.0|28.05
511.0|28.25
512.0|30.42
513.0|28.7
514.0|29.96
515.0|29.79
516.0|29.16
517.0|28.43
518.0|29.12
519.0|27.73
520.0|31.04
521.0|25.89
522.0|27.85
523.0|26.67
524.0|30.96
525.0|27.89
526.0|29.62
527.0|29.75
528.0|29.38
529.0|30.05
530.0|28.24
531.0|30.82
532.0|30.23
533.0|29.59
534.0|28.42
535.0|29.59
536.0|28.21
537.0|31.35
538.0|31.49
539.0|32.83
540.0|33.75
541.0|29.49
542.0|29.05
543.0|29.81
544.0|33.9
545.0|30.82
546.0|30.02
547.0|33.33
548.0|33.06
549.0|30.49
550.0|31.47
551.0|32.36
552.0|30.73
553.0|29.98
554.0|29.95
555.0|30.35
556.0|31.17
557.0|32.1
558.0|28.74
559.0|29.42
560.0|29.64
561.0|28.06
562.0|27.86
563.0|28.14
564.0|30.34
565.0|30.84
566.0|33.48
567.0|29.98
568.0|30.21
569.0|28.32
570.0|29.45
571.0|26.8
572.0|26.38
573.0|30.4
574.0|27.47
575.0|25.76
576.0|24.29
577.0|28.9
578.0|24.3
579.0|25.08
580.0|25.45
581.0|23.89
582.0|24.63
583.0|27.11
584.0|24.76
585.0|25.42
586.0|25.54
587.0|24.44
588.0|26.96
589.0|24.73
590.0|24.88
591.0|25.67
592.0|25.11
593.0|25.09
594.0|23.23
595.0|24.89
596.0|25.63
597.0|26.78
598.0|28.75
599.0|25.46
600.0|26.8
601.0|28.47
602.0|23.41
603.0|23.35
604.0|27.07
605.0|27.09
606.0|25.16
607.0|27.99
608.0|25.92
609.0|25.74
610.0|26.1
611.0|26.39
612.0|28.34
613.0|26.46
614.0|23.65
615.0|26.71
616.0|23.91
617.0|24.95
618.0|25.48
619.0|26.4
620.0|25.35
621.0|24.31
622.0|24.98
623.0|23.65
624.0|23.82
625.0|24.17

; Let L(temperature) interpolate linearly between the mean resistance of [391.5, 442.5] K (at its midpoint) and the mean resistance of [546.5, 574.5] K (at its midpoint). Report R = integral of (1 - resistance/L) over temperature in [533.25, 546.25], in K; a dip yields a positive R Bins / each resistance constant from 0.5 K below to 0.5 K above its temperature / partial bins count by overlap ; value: -0.8 K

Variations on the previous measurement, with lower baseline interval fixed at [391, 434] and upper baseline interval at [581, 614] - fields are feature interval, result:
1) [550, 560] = -2.28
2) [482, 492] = -3.06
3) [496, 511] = -2.01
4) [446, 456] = -0.29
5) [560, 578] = -2.40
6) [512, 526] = -2.73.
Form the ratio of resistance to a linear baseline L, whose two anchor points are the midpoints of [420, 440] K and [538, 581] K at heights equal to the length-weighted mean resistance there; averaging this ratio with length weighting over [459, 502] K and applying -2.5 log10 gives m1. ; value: -0.128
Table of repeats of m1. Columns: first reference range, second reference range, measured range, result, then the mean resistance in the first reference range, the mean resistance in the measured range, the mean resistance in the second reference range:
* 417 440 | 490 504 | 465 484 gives -0.11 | 22.3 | 28.6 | 27.5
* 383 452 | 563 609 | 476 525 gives -0.20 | 21.6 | 28.9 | 26.6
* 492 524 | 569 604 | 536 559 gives -0.15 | 28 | 31.1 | 25.9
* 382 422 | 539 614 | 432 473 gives -0.07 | 20.6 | 24.3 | 27.9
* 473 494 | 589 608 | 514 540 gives -0.04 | 30.1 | 29.5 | 25.8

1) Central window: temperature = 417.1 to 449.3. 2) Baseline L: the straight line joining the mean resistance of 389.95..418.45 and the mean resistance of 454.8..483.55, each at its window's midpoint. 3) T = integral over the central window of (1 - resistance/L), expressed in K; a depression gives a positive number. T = 2.11 K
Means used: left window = 21.4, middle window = 22.6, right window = 27.6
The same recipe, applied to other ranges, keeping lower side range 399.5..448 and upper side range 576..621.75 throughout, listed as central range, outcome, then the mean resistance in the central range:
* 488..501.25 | -2.58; 28.4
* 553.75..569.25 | -3.08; 29.9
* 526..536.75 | -2.22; 29.5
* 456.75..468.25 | -1.46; 26.1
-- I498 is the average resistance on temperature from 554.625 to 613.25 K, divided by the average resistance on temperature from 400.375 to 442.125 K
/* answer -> 1.2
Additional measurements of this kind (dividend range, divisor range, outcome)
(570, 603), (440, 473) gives 1.04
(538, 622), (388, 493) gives 1.14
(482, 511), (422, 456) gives 1.25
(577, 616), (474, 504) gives 0.89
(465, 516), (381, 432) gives 1.36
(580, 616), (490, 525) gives 0.91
